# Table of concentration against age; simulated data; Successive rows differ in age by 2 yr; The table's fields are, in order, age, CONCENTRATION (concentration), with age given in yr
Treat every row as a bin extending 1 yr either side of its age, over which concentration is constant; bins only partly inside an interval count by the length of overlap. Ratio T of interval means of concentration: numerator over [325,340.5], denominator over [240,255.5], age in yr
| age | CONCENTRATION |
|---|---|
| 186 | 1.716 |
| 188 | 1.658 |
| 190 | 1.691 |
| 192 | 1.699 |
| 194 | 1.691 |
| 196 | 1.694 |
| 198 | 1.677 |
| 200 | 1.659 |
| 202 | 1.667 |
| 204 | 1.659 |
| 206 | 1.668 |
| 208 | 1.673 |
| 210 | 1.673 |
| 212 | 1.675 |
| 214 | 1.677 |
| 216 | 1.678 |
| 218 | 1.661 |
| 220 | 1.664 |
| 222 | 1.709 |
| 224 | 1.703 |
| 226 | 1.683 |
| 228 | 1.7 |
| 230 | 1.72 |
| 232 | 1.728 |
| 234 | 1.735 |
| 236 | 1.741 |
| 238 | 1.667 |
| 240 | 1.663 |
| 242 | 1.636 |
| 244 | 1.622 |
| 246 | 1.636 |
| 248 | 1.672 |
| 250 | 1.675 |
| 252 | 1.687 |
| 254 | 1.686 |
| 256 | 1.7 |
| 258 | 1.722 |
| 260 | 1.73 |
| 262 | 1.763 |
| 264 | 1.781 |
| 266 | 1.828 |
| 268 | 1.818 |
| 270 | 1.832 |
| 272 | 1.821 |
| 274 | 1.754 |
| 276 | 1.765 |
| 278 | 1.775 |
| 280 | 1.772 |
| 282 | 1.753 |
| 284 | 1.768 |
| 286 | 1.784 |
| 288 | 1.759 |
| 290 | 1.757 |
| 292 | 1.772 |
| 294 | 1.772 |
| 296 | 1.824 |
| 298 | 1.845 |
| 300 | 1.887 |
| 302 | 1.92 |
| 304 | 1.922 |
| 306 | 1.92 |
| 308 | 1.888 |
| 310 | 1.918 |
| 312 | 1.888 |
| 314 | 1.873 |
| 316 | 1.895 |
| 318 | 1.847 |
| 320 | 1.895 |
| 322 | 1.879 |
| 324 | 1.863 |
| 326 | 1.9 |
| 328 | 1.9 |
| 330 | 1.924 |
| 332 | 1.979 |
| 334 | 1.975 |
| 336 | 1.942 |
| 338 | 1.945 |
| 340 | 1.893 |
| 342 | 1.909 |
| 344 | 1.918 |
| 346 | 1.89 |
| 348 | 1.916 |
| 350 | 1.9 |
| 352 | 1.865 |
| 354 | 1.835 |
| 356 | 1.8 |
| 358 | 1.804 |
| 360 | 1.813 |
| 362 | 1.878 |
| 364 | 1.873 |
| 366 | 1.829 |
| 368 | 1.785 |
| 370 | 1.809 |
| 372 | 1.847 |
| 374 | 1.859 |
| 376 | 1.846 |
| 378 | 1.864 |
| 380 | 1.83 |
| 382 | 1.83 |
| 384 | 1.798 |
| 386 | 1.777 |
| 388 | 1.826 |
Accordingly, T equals 1.16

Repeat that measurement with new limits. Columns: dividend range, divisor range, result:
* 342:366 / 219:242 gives 1.10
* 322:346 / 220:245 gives 1.13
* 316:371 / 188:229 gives 1.12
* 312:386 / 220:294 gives 1.08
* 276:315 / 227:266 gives 1.08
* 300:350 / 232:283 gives 1.10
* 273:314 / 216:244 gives 1.08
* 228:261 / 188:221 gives 1.01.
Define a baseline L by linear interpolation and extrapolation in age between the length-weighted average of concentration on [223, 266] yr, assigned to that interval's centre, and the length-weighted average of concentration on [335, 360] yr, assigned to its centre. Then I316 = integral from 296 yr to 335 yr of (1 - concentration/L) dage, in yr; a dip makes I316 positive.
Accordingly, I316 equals -1.6 yr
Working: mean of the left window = 1.7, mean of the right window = 1.88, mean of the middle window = 1.9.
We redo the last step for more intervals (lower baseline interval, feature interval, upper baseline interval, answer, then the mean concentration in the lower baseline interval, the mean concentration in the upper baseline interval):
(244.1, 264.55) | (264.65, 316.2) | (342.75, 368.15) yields -2.05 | 1.7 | 1.86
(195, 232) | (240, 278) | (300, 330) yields 1.04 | 1.68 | 1.89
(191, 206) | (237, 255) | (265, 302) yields 0.87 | 1.68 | 1.8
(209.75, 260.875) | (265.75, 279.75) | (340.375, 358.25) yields -0.38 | 1.69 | 1.87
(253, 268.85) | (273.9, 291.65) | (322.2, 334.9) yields 0.40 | 1.75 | 1.92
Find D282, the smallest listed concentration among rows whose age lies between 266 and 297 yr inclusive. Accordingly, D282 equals 1.753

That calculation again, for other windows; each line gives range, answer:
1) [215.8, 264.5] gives 1.622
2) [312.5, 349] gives 1.847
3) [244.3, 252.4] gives 1.636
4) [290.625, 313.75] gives 1.772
